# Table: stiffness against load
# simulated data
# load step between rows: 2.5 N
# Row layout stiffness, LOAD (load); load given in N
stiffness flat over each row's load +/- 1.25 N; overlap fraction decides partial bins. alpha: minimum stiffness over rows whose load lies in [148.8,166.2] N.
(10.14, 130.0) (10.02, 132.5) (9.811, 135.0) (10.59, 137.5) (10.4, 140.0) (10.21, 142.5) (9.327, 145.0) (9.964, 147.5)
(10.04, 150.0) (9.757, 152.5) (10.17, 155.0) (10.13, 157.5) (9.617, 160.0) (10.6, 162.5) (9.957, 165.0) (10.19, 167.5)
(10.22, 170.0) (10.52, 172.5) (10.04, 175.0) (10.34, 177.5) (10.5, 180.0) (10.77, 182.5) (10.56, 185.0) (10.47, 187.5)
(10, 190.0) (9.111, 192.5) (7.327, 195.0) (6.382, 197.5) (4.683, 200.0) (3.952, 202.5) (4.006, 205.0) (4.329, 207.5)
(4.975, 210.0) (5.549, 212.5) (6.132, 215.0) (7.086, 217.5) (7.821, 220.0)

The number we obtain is 9.617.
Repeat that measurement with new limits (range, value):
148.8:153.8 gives 9.757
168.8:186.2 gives 10.04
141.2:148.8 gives 9.327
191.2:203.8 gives 3.952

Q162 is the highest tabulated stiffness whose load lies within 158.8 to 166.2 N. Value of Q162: 10.6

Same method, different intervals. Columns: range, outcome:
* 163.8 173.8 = 10.52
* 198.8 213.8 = 5.549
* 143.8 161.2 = 10.17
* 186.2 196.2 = 10.47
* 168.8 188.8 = 10.77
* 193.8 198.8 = 7.327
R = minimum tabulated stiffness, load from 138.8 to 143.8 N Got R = 10.21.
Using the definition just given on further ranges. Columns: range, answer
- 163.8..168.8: 9.957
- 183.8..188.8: 10.47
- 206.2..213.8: 4.329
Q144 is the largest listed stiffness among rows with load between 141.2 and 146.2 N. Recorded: 10.21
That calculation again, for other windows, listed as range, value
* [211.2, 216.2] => 6.132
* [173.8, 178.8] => 10.34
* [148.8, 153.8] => 10.04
